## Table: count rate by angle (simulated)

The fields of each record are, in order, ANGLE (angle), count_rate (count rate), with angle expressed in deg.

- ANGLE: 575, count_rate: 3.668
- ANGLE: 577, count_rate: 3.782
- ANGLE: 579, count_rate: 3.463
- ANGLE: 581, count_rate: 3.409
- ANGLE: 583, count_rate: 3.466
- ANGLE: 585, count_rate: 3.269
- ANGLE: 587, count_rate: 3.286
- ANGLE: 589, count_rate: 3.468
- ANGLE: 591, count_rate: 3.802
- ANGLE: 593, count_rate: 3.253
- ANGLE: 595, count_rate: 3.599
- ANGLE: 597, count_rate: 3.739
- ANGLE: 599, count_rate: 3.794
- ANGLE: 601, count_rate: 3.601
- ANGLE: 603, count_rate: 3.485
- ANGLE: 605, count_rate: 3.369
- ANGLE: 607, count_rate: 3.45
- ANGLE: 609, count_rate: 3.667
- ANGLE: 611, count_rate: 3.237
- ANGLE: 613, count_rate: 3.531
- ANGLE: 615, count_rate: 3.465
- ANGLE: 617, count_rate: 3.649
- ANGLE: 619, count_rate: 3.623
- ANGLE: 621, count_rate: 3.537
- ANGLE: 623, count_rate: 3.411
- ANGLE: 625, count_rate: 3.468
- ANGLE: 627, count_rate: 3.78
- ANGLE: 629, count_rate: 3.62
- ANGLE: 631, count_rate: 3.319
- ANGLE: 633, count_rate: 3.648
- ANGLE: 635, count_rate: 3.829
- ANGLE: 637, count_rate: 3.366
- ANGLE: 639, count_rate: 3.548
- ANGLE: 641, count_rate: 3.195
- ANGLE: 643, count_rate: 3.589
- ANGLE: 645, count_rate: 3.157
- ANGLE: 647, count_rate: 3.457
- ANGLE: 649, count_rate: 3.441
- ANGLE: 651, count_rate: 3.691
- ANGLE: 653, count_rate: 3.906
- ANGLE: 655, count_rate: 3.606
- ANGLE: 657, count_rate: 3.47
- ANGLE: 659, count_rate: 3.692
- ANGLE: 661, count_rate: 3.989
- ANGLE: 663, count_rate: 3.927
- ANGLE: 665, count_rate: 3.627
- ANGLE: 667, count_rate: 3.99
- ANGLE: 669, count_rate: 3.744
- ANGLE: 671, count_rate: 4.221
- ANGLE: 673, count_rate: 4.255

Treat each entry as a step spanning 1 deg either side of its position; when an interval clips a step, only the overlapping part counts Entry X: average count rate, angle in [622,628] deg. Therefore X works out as 3.55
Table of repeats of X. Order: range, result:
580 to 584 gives 3.44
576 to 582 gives 3.55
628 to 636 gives 3.6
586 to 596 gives 3.48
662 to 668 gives 3.85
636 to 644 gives 3.42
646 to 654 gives 3.62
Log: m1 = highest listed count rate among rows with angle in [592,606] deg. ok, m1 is 3.794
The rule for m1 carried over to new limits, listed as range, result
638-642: 3.548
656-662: 3.989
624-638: 3.829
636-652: 3.691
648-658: 3.906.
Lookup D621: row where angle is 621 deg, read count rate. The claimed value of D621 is 3.537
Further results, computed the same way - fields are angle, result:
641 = 3.195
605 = 3.369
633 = 3.648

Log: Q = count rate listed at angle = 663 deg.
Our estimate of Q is 3.927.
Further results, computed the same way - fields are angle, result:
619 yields 3.623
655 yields 3.606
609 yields 3.667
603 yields 3.485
